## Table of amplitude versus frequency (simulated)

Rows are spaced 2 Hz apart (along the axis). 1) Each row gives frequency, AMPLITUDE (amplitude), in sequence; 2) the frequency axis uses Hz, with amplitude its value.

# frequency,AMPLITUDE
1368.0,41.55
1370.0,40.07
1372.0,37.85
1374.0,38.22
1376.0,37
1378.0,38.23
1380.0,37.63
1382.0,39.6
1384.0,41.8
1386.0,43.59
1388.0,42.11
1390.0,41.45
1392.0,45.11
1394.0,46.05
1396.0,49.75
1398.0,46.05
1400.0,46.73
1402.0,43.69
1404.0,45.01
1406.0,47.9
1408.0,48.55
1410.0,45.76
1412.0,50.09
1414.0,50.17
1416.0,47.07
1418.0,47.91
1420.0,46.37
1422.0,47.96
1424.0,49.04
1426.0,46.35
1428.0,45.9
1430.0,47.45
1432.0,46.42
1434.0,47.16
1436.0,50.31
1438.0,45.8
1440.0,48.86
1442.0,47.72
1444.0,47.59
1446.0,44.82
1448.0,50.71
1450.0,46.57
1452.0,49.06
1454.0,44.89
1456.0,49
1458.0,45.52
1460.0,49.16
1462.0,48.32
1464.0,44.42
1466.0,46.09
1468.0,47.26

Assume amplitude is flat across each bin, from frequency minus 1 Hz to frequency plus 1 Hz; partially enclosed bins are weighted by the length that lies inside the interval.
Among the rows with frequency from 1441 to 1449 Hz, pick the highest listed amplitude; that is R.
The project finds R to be 50.71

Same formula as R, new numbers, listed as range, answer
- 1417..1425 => 49.04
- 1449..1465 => 49.16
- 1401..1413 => 50.09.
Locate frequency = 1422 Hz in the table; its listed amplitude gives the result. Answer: 47.96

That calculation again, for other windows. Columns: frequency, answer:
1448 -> 50.71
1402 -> 43.69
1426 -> 46.35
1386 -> 43.59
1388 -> 42.11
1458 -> 45.52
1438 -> 45.8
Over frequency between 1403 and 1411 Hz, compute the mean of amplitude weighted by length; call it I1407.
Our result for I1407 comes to 46.8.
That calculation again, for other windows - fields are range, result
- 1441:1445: 47.7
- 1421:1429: 47.3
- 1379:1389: 40.9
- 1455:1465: 47.3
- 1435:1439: 48.1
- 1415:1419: 47.5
